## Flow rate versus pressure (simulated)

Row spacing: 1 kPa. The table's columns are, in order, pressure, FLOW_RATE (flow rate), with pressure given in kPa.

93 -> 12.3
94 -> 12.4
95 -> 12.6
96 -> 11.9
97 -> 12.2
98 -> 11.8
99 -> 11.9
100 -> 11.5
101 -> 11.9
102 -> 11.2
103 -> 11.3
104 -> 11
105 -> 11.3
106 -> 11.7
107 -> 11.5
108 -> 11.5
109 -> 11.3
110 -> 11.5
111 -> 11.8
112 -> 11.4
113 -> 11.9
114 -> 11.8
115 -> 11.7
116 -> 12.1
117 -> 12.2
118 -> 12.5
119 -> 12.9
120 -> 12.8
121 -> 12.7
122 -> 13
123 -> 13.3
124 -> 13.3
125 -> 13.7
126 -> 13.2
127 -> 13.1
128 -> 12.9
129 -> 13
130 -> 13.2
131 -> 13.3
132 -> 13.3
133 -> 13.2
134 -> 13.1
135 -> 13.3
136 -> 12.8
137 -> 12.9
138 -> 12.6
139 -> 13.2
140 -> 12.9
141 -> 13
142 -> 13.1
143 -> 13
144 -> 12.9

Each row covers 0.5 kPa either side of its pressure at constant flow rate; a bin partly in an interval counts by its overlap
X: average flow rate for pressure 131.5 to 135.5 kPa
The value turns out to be 13.2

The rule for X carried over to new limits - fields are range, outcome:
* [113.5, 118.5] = 12.1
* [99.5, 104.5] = 11.4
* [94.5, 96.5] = 12.2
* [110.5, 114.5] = 11.7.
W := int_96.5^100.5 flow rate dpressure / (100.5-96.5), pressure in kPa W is 11.8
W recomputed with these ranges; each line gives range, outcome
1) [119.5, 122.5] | 12.8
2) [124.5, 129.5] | 13.2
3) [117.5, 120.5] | 12.7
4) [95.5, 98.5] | 12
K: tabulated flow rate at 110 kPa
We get 11.5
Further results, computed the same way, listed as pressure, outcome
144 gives 12.9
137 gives 12.9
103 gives 11.3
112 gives 11.4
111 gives 11.8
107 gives 11.5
